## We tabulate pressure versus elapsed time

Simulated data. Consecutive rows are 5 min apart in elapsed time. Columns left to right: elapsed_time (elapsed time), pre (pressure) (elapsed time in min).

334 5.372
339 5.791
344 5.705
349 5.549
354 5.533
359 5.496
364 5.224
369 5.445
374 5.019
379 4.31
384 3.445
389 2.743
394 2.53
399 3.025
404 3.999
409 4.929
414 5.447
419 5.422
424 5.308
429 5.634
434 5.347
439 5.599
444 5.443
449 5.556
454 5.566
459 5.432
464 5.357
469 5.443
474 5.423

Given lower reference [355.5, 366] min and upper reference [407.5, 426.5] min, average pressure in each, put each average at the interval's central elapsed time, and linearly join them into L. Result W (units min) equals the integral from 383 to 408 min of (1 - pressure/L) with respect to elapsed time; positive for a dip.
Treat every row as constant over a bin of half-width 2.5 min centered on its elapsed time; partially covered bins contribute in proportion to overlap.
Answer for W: 9.81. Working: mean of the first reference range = 5.38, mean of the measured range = 3.24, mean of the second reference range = 5.29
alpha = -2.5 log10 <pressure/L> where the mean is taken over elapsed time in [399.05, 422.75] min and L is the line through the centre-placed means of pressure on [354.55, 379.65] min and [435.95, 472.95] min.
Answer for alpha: 0.12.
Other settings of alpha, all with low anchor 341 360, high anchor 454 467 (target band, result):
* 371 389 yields 0.33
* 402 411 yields 0.23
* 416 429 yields 0.01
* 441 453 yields -0.01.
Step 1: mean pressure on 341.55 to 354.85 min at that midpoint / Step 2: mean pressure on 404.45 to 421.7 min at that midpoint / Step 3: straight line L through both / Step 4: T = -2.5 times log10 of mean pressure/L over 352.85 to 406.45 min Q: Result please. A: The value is 0.266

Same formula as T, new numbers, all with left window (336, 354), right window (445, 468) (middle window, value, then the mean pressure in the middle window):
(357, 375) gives 0.06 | 5.31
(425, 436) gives 0.01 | 5.47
